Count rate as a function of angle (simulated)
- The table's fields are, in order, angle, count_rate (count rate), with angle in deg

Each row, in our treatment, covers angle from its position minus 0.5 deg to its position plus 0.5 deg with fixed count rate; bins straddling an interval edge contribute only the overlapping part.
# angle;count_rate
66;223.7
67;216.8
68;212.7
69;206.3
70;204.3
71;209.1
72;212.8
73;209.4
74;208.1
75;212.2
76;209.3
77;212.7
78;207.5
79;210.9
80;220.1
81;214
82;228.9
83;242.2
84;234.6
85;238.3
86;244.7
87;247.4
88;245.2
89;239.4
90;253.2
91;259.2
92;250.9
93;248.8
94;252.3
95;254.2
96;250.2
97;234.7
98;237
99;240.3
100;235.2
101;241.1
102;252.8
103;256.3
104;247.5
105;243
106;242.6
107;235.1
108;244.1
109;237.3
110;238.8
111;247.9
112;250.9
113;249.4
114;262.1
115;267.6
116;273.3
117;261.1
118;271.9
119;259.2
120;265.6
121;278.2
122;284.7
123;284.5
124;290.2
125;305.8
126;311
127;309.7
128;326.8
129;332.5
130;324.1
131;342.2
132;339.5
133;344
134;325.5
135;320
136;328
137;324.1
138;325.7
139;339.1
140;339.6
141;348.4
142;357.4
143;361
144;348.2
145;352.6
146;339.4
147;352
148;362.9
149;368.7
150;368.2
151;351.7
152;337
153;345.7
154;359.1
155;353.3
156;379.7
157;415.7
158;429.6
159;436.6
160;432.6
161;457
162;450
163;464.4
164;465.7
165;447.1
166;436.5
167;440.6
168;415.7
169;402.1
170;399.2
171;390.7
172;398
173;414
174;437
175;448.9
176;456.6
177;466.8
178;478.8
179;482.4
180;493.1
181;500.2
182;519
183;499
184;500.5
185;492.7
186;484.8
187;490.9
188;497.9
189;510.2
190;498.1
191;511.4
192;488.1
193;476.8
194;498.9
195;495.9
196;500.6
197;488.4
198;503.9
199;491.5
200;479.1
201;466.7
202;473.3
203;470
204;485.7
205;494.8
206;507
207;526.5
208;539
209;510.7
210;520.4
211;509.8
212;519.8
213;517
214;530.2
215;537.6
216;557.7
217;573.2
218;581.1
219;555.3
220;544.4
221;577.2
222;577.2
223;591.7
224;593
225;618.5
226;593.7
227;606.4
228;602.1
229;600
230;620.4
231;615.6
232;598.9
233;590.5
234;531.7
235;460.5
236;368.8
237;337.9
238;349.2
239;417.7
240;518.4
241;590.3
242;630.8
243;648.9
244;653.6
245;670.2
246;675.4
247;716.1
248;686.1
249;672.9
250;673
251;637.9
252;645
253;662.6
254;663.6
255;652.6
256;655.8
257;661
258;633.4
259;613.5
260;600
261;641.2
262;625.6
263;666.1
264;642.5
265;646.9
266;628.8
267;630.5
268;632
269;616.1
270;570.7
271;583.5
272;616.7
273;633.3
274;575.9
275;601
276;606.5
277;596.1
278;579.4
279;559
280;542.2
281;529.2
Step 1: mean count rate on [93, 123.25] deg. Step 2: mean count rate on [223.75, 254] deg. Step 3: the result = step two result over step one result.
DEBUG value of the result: 2.32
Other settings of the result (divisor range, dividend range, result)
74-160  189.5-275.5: 1.97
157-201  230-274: 1.30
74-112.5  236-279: 2.56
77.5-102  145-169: 1.67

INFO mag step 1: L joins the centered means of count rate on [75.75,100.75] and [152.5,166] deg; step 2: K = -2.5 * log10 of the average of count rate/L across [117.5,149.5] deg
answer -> 0.09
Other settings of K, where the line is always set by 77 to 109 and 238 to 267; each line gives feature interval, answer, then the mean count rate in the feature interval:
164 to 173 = 0.02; 419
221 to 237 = 0.02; 564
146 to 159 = 0.05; 370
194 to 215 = 0.02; 502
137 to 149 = 0.05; 348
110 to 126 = 0.12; 270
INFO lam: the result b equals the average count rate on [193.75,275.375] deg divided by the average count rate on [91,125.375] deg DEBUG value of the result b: 2.24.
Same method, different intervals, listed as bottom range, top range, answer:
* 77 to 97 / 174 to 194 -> 2.05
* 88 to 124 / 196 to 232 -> 2.14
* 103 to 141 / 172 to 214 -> 1.70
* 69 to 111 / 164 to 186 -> 1.94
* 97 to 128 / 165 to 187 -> 1.74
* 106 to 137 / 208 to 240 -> 1.88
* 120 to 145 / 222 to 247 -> 1.74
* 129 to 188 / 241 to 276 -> 1.58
